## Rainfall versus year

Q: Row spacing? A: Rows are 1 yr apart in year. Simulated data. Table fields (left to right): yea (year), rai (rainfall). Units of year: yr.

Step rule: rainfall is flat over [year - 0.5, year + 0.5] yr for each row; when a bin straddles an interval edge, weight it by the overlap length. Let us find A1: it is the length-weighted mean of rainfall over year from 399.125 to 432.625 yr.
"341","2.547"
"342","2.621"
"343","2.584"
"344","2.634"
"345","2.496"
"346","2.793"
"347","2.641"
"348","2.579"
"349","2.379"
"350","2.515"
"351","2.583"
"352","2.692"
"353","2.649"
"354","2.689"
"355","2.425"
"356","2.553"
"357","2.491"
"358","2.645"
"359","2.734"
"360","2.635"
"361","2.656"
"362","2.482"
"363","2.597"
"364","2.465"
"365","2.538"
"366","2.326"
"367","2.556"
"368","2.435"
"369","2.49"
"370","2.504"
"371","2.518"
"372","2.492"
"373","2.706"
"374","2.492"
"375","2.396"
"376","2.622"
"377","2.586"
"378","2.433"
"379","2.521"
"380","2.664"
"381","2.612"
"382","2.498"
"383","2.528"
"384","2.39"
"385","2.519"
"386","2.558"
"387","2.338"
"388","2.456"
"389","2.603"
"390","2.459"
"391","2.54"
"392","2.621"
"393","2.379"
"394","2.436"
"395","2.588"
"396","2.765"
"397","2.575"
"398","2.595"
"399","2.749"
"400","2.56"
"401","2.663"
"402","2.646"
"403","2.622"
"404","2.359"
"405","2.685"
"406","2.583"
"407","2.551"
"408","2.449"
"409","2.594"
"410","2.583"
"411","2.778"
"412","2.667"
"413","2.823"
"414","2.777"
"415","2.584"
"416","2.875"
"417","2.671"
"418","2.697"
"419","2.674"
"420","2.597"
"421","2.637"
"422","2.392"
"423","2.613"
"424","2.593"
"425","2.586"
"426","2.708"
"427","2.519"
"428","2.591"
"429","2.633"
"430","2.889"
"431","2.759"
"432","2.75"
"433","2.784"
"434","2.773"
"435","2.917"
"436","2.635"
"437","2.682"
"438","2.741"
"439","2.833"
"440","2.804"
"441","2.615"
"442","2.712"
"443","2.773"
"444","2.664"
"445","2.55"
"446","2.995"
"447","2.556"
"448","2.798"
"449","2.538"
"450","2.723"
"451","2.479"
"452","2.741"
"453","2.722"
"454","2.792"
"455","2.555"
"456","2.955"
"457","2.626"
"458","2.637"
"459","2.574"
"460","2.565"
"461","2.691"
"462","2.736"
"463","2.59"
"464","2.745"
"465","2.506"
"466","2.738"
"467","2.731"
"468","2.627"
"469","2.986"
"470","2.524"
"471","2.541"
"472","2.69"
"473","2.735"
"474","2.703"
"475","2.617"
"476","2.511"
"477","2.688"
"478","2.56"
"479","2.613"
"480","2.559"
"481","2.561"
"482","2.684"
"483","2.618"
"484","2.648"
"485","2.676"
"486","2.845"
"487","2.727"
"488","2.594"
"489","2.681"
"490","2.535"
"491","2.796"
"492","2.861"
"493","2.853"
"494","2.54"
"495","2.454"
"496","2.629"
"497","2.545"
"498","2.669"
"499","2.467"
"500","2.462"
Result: 2.64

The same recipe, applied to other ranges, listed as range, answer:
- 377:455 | 2.63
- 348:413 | 2.56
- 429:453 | 2.72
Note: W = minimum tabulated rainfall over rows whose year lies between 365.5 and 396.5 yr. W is 2.326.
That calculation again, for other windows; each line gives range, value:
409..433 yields 2.392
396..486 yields 2.359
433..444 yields 2.615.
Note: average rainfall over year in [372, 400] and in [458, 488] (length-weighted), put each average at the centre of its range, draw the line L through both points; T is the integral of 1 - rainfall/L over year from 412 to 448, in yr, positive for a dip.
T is -1.39 yr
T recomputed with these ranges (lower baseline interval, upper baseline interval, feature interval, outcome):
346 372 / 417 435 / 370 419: 0.65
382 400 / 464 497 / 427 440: -0.75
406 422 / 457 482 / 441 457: -0.31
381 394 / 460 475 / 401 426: -0.75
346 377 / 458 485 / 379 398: 0.33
